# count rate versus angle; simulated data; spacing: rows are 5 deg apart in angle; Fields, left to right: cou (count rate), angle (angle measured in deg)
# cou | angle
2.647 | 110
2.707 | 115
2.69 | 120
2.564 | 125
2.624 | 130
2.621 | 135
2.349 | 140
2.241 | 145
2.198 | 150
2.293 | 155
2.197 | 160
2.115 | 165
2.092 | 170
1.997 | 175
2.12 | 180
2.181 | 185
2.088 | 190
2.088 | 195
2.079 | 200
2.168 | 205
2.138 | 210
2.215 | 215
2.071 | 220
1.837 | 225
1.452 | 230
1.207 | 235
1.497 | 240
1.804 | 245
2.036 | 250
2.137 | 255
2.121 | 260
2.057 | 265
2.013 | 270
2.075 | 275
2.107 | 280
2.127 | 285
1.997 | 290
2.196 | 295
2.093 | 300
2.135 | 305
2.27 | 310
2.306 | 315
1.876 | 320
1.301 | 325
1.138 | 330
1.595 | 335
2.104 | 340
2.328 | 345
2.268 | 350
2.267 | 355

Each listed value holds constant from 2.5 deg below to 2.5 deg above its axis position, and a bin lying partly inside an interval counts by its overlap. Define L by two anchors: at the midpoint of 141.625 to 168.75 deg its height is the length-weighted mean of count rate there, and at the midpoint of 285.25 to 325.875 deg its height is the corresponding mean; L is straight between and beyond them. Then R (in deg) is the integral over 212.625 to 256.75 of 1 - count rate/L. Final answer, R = 6.81 deg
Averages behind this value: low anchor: 2.21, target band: 1.8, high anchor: 2.06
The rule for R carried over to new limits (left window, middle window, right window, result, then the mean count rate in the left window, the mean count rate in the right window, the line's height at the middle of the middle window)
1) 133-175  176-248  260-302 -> 8.17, 2.24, 2.09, 2.17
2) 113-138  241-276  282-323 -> 3.62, 2.63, 2.11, 2.24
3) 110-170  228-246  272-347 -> 5.80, 2.41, 1.97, 2.16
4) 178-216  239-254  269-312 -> 1.97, 2.13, 2.11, 2.12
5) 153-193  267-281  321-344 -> -2.02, 2.13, 1.61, 1.8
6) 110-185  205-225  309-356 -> 0.80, 2.35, 1.92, 2.19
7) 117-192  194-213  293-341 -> 0.44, 2.3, 1.89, 2.17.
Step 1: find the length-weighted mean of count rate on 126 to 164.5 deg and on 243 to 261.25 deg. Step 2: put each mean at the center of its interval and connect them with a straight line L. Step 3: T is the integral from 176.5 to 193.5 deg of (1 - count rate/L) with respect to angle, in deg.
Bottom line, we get 0.9 deg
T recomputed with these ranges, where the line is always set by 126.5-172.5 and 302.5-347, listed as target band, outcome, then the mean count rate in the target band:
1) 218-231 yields 1.9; 1.81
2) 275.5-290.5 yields -0.7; 2.09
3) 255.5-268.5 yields -0.3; 2.09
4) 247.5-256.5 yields -0.1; 2.08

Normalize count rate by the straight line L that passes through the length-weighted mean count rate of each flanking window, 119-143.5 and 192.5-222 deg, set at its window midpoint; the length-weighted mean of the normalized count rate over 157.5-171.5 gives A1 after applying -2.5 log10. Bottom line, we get 0.11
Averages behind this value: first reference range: 2.55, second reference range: 2.13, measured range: 2.14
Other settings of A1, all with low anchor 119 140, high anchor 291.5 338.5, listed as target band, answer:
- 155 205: 0.13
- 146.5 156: 0.12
